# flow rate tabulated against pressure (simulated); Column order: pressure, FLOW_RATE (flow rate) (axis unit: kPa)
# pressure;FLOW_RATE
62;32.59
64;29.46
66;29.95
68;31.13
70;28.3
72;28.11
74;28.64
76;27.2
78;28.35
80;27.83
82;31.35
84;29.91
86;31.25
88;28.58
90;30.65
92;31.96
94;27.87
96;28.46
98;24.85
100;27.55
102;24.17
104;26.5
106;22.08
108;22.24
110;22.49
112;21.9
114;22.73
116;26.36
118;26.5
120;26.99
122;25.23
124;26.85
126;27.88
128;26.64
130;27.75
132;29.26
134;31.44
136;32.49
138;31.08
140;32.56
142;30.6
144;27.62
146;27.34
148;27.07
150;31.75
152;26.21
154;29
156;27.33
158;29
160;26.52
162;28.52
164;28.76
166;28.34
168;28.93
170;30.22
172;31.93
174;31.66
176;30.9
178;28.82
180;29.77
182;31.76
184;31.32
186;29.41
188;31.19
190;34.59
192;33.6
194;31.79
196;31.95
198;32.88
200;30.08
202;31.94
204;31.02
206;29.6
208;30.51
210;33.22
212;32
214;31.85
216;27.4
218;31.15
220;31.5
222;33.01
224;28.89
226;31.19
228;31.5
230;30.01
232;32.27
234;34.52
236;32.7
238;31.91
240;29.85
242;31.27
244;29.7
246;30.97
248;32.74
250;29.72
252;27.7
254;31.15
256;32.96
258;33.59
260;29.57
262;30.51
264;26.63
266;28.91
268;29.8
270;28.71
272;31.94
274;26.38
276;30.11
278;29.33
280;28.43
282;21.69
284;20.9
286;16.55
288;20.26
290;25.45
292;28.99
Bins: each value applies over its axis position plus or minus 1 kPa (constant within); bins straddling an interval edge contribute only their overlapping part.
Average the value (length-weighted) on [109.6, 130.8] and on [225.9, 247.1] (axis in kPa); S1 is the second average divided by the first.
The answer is 1.23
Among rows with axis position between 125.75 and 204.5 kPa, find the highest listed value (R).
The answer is 34.59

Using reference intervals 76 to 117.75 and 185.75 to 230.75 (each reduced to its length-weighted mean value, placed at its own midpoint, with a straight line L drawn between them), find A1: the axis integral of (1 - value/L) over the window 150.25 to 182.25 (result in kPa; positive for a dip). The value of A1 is 0.5 kPa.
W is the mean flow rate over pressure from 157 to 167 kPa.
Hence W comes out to 28.2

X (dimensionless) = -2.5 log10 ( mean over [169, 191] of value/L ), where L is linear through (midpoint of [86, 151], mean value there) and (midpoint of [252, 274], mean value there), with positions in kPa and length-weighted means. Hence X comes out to -0.090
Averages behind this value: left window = 27.5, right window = 30.1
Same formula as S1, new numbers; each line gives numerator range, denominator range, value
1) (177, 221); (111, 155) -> 1.12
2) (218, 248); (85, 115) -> 1.20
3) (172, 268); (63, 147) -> 1.12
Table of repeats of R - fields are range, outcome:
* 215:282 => 34.52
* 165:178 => 31.93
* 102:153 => 32.56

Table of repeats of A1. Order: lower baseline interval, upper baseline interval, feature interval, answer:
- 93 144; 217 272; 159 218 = -3.3 kPa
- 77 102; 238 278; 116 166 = 1.3 kPa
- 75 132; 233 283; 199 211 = -0.9 kPa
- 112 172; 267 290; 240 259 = -3.4 kPa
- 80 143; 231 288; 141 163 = -0.2 kPa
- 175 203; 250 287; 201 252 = -2.2 kPa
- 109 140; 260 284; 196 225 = -3.5 kPa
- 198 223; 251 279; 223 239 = -0.5 kPa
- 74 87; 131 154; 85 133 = 4.8 kPa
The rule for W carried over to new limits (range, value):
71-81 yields 28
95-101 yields 27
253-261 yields 31.8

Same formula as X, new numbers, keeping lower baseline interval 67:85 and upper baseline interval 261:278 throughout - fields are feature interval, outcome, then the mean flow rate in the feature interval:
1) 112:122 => 0.152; 25.2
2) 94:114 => 0.181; 24.6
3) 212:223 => -0.072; 31.1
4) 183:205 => -0.097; 31.8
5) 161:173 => -0.015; 29.4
